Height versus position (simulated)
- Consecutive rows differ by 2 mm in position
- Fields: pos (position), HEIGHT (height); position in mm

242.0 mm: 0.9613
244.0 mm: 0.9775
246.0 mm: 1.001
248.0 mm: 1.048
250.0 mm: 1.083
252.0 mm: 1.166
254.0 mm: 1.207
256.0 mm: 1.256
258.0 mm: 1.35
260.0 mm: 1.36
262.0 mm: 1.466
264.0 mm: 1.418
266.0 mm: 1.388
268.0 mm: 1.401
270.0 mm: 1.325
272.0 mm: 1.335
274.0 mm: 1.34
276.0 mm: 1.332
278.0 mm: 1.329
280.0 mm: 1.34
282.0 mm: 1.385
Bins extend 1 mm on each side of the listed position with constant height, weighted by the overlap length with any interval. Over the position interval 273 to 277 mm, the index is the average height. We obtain 1.34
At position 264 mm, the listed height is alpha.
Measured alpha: 1.418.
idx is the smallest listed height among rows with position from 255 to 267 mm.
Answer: 1.256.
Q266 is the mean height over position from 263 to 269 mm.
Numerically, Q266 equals 1.4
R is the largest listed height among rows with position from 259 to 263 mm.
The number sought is 1.466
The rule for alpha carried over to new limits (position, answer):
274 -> 1.34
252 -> 1.166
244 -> 0.9775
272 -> 1.335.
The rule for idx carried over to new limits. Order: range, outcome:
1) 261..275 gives 1.325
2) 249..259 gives 1.083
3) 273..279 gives 1.329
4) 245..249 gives 1.001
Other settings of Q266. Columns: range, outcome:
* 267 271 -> 1.36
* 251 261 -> 1.27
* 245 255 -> 1.1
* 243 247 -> 0.989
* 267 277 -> 1.35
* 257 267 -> 1.4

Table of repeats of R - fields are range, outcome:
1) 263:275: 1.418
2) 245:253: 1.166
